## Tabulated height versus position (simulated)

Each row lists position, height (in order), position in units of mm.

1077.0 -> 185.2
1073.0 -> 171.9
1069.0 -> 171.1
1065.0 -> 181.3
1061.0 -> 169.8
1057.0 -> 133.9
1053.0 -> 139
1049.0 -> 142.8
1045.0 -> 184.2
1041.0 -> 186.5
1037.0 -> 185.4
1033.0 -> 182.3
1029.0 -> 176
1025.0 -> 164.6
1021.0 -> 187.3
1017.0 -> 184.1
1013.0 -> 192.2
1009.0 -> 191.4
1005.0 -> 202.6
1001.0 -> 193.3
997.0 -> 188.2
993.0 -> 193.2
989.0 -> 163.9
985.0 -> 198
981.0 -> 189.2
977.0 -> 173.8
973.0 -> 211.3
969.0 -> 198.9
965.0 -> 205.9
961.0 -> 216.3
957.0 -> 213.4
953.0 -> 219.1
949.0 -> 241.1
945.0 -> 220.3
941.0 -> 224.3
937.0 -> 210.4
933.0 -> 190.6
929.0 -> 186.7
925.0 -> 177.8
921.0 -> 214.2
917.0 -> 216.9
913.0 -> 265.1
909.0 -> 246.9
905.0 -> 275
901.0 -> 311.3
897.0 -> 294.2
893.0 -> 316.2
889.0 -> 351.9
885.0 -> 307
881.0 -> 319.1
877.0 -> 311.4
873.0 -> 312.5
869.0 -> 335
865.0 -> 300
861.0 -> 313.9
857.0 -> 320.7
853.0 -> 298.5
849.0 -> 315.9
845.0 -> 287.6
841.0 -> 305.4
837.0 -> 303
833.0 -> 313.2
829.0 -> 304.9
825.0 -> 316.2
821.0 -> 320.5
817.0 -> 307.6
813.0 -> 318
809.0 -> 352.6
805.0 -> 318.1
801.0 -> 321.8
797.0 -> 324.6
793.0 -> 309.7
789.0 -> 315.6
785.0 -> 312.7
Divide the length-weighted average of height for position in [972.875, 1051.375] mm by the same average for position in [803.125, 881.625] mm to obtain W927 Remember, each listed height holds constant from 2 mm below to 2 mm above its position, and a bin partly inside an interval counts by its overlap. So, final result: 0.6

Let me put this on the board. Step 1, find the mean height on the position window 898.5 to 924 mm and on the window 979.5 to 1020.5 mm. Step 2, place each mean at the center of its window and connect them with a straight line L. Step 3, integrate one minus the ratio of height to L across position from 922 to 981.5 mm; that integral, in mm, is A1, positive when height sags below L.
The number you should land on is 4.63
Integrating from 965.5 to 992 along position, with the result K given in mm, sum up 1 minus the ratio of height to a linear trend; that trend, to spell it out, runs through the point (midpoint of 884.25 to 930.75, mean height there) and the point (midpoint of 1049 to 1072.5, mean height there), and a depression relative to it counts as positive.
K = 3.0 mm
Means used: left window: 263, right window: 158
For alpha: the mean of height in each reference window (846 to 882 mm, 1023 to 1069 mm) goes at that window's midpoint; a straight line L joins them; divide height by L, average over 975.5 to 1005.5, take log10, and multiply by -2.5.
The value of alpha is 0.13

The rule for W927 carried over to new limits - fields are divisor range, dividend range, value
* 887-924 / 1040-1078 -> 0.60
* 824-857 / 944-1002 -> 0.66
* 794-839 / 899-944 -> 0.72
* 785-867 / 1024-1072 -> 0.54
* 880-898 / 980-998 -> 0.58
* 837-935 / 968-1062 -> 0.64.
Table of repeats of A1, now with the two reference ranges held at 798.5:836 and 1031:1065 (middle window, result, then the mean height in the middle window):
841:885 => -3.47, 311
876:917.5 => -4.31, 295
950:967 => 0.78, 215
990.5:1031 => 0.85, 187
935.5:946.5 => 0.86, 219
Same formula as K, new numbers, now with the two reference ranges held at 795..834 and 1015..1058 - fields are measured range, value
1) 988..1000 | 0.9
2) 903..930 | 2.6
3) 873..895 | -3.8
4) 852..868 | -1.2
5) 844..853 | -0.2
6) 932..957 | 1.5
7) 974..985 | 1.1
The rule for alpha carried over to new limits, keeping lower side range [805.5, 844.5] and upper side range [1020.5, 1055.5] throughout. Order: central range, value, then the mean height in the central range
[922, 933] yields 0.30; 187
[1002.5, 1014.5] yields -0.03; 195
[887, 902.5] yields -0.19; 319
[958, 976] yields 0.06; 206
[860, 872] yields -0.11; 316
